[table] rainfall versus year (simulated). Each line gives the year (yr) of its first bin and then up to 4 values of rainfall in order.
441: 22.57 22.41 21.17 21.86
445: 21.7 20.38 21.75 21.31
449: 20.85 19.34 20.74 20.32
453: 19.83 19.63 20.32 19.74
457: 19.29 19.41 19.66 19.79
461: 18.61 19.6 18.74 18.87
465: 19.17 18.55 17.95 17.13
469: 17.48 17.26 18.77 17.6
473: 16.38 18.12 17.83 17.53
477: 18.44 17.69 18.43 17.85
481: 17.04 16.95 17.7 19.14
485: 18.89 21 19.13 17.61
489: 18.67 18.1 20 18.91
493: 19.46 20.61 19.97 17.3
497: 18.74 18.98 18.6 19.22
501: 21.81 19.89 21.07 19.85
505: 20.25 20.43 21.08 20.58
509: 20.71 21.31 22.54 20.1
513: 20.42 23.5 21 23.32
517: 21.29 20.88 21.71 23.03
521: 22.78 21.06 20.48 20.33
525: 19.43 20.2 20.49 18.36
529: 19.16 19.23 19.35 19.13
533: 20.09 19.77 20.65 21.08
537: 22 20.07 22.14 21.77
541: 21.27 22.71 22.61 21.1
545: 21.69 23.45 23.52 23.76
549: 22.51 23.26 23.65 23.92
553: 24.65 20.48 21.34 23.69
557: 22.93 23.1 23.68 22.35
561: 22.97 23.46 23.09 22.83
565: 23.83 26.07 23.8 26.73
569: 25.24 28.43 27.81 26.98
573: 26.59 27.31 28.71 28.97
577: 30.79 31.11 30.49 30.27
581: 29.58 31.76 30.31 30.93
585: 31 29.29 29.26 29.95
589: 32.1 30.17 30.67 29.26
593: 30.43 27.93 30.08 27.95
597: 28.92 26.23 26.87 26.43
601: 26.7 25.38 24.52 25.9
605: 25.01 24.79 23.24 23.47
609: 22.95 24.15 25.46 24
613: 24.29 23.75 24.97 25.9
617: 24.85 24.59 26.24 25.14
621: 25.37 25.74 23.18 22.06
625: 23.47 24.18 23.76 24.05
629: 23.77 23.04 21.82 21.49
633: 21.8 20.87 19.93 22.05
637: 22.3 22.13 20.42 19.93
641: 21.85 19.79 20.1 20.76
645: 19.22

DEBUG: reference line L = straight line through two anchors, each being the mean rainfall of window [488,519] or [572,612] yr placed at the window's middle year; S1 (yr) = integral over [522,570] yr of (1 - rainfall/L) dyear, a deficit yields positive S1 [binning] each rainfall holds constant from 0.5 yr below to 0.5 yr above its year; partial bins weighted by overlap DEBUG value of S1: 3.8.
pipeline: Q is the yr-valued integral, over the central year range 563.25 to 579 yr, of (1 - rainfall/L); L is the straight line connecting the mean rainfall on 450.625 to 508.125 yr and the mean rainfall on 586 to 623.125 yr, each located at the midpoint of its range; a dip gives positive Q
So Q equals -1.7 yr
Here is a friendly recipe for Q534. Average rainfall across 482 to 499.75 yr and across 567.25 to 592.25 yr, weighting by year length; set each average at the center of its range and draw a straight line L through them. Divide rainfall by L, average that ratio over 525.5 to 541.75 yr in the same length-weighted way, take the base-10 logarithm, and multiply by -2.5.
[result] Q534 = 0.18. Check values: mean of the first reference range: 18.9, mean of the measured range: 20.3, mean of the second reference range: 29.3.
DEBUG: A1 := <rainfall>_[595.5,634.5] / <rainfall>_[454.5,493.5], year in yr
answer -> 1.3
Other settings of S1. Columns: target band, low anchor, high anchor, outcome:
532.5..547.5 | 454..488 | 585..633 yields 0.4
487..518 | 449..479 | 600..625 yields 0.2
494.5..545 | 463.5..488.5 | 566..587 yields 4.4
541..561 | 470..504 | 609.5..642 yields -1.9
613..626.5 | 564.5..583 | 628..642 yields -0.8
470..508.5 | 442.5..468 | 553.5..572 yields 4.2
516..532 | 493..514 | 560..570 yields 0.8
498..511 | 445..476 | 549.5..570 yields 0.5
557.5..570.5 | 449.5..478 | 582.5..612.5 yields 0.5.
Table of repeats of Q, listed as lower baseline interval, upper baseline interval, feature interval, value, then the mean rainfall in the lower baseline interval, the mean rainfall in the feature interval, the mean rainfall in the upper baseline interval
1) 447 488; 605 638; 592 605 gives -2.5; 18.8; 27.3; 23.6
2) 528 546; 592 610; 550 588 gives -4.5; 20.8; 26.4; 26.3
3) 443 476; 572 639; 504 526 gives 0.7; 19.3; 21.2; 26.2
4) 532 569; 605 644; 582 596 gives -4.4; 22.7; 30.1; 23.2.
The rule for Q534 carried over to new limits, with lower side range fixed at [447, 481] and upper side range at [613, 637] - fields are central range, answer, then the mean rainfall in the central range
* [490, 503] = 0.02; 19.5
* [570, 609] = -0.25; 28.3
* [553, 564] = -0.06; 22.8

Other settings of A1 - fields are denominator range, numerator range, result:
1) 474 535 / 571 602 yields 1.47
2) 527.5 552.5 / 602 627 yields 1.14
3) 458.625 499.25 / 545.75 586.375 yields 1.40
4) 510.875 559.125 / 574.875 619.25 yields 1.28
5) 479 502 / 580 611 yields 1.47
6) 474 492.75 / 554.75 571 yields 1.31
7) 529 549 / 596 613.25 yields 1.19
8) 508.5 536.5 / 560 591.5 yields 1.35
